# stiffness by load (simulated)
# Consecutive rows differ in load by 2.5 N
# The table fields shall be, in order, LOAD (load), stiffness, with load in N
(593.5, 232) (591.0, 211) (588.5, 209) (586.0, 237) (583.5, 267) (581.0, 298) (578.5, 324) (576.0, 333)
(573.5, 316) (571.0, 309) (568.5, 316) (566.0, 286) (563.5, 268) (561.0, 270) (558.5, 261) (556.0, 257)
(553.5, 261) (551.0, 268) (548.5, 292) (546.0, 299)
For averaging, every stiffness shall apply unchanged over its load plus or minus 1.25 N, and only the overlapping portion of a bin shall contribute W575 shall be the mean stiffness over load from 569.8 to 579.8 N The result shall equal 320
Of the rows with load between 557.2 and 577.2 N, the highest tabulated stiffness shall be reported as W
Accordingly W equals 333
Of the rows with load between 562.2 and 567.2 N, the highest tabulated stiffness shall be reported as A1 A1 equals 286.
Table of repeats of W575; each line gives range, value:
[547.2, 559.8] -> 268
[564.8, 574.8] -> 307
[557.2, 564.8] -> 266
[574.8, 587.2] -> 292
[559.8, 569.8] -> 285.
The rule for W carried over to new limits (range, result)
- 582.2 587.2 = 267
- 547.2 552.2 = 292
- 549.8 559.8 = 268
